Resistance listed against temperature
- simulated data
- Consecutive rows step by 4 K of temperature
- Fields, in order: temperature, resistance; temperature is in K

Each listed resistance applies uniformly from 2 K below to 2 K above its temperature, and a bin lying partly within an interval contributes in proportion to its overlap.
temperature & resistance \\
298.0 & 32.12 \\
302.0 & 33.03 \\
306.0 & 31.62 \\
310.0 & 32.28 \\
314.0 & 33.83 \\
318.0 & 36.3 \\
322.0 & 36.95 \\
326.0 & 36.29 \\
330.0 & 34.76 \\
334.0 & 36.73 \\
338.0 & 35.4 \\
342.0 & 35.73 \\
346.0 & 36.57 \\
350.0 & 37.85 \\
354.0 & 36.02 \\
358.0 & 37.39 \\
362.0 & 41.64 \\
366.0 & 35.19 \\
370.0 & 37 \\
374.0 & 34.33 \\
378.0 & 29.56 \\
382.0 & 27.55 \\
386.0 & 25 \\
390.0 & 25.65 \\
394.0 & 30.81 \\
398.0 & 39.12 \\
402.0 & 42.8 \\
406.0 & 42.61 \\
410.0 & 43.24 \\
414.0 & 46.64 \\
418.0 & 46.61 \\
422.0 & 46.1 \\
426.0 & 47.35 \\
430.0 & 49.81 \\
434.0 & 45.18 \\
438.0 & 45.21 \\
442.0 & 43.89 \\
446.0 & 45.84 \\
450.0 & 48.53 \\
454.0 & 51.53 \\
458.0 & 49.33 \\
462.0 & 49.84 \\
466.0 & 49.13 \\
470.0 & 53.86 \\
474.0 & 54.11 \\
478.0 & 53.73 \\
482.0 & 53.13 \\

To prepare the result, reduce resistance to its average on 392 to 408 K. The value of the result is 38.8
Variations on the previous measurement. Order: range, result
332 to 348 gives 36.1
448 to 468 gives 49.7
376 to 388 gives 27.4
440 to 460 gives 47.8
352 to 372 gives 37.4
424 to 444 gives 46.3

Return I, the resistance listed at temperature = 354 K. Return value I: 36.02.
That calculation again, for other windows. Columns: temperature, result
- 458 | 49.33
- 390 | 25.65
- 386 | 25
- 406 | 42.61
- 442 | 43.89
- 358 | 37.39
